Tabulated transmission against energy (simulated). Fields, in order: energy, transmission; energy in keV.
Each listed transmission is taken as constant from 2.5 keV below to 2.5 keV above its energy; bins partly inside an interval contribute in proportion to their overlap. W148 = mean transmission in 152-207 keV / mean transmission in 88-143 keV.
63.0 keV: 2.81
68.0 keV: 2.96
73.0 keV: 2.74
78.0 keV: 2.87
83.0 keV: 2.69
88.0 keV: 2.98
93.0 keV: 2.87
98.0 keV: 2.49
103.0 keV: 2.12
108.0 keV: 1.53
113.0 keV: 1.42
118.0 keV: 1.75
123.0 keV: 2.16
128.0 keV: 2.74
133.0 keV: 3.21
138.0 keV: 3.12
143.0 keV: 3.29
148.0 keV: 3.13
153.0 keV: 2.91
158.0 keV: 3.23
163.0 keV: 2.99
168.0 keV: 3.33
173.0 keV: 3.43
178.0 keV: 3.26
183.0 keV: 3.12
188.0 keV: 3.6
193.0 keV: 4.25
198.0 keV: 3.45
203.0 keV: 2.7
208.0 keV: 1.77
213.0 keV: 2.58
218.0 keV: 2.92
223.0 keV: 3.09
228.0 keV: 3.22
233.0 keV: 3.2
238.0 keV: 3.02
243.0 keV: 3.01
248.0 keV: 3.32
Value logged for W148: 1.4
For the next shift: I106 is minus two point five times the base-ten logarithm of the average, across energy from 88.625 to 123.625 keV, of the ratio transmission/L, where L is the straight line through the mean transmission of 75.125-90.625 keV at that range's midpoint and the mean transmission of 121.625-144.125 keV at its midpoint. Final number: 0.345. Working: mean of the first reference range 2.84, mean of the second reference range 2.92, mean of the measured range 2.09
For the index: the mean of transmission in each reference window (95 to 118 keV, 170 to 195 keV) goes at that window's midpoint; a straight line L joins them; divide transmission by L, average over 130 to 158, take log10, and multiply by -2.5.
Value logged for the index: -0.17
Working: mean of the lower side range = 1.9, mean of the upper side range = 3.51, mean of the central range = 3.13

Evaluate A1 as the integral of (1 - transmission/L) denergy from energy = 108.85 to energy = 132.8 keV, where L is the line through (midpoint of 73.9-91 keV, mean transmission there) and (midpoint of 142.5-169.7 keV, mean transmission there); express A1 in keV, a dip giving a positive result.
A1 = 7.2 keV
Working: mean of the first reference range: 2.84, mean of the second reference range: 3.13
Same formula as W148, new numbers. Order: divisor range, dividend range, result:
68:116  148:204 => 1.36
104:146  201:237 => 1.16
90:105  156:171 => 1.26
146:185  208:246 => 0.92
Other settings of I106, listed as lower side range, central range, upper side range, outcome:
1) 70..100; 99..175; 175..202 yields 0.18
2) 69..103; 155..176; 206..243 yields -0.16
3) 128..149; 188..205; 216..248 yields -0.13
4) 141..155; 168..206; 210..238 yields -0.11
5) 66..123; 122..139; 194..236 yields -0.12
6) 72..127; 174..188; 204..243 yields -0.23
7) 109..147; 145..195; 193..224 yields -0.23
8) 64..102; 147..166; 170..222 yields -0.03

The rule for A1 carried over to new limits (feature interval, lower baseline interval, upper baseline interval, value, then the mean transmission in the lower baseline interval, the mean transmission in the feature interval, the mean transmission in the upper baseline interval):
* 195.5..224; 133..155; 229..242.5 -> 3.47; 3.13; 2.73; 3.11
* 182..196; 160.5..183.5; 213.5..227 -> -2.54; 3.24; 3.71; 2.97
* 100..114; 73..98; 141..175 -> 5.60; 2.81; 1.75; 3.18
